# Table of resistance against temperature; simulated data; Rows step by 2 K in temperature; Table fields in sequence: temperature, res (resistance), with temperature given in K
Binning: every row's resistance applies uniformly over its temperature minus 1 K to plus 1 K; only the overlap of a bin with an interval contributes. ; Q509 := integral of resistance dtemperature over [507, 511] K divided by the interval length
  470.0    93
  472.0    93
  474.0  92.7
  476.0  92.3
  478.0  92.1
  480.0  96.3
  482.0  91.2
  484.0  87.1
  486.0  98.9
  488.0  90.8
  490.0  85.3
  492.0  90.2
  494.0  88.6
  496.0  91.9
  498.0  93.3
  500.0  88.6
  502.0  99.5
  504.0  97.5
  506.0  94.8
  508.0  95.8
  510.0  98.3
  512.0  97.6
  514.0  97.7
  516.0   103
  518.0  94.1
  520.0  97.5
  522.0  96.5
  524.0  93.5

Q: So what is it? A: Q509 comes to 97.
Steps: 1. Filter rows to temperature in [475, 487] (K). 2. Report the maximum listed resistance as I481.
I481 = 98.9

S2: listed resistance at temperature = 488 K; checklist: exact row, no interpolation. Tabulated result 90.8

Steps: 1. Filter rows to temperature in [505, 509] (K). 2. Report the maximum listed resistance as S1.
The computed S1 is 95.8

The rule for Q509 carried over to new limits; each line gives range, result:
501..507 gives 97.3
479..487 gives 93.4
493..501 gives 90.6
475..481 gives 93.6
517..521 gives 95.8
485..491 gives 91.7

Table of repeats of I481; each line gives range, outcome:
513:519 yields 103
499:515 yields 99.5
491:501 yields 93.3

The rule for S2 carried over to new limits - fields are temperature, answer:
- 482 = 91.2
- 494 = 88.6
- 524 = 93.5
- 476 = 92.3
